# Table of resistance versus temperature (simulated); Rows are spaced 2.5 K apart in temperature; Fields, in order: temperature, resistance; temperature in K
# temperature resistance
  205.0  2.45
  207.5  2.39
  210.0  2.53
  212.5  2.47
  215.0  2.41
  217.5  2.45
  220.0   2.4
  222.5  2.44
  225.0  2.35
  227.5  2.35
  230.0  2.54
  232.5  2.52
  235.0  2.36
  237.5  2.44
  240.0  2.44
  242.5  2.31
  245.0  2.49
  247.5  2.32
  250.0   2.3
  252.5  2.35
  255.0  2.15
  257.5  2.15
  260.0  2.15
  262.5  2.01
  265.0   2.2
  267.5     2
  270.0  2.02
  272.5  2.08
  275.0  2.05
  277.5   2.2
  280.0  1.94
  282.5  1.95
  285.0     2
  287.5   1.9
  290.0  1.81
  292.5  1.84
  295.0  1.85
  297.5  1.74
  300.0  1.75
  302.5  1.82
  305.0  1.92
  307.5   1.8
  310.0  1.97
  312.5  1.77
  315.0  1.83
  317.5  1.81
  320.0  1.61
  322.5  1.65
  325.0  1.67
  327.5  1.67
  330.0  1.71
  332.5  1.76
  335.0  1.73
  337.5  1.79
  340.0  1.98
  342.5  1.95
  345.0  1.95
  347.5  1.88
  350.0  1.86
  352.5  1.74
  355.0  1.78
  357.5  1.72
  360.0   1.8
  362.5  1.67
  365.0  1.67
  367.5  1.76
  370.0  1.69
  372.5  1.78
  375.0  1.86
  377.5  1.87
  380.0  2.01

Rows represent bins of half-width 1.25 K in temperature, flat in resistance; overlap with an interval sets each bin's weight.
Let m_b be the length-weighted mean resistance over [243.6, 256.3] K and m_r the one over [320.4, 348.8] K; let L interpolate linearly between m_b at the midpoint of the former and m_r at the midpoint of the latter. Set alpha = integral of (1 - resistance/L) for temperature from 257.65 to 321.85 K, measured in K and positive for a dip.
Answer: 4.6 K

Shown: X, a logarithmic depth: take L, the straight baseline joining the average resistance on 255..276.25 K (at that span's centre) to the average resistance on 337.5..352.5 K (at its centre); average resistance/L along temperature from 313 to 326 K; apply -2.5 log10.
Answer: 0.14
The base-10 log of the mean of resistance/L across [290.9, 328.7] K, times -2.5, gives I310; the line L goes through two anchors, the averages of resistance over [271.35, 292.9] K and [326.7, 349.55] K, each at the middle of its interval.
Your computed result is 0.074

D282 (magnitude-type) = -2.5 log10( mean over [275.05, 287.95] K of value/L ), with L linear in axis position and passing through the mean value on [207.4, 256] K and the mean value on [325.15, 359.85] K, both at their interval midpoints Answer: 0.07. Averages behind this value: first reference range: 2.4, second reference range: 1.8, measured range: 2.01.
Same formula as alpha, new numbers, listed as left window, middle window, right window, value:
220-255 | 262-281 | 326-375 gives 1.2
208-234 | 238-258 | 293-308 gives -0.8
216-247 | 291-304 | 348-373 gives 1.7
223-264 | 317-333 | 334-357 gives 2.1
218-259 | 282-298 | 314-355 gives 1.4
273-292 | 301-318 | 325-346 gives 0.4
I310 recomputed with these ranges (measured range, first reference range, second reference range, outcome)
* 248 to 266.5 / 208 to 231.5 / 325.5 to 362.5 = 0.03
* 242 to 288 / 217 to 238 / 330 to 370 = 0.05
